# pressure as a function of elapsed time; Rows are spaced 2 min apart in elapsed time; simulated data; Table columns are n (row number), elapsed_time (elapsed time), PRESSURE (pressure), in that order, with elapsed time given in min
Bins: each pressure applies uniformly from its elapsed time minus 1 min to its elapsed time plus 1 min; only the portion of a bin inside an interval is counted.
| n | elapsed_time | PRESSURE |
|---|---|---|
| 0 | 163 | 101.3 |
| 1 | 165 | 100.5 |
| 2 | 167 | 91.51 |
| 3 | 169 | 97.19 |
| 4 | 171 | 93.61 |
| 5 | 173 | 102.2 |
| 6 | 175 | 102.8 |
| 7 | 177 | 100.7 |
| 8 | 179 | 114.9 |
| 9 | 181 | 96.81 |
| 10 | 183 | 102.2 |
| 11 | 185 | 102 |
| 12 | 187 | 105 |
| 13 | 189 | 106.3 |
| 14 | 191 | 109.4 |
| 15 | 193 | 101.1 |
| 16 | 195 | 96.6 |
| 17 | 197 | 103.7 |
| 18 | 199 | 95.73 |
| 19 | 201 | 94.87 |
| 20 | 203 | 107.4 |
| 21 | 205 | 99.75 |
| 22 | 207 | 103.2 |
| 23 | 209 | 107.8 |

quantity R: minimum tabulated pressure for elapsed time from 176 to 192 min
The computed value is 96.81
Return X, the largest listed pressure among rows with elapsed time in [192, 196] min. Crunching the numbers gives 101.1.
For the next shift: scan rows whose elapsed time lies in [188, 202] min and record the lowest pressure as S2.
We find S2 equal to 94.87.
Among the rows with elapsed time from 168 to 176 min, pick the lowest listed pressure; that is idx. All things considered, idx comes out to 93.61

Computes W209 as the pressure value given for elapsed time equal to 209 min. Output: 107.8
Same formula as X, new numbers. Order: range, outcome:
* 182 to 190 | 106.3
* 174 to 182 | 114.9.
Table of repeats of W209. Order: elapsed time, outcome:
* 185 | 102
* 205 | 99.75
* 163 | 101.3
